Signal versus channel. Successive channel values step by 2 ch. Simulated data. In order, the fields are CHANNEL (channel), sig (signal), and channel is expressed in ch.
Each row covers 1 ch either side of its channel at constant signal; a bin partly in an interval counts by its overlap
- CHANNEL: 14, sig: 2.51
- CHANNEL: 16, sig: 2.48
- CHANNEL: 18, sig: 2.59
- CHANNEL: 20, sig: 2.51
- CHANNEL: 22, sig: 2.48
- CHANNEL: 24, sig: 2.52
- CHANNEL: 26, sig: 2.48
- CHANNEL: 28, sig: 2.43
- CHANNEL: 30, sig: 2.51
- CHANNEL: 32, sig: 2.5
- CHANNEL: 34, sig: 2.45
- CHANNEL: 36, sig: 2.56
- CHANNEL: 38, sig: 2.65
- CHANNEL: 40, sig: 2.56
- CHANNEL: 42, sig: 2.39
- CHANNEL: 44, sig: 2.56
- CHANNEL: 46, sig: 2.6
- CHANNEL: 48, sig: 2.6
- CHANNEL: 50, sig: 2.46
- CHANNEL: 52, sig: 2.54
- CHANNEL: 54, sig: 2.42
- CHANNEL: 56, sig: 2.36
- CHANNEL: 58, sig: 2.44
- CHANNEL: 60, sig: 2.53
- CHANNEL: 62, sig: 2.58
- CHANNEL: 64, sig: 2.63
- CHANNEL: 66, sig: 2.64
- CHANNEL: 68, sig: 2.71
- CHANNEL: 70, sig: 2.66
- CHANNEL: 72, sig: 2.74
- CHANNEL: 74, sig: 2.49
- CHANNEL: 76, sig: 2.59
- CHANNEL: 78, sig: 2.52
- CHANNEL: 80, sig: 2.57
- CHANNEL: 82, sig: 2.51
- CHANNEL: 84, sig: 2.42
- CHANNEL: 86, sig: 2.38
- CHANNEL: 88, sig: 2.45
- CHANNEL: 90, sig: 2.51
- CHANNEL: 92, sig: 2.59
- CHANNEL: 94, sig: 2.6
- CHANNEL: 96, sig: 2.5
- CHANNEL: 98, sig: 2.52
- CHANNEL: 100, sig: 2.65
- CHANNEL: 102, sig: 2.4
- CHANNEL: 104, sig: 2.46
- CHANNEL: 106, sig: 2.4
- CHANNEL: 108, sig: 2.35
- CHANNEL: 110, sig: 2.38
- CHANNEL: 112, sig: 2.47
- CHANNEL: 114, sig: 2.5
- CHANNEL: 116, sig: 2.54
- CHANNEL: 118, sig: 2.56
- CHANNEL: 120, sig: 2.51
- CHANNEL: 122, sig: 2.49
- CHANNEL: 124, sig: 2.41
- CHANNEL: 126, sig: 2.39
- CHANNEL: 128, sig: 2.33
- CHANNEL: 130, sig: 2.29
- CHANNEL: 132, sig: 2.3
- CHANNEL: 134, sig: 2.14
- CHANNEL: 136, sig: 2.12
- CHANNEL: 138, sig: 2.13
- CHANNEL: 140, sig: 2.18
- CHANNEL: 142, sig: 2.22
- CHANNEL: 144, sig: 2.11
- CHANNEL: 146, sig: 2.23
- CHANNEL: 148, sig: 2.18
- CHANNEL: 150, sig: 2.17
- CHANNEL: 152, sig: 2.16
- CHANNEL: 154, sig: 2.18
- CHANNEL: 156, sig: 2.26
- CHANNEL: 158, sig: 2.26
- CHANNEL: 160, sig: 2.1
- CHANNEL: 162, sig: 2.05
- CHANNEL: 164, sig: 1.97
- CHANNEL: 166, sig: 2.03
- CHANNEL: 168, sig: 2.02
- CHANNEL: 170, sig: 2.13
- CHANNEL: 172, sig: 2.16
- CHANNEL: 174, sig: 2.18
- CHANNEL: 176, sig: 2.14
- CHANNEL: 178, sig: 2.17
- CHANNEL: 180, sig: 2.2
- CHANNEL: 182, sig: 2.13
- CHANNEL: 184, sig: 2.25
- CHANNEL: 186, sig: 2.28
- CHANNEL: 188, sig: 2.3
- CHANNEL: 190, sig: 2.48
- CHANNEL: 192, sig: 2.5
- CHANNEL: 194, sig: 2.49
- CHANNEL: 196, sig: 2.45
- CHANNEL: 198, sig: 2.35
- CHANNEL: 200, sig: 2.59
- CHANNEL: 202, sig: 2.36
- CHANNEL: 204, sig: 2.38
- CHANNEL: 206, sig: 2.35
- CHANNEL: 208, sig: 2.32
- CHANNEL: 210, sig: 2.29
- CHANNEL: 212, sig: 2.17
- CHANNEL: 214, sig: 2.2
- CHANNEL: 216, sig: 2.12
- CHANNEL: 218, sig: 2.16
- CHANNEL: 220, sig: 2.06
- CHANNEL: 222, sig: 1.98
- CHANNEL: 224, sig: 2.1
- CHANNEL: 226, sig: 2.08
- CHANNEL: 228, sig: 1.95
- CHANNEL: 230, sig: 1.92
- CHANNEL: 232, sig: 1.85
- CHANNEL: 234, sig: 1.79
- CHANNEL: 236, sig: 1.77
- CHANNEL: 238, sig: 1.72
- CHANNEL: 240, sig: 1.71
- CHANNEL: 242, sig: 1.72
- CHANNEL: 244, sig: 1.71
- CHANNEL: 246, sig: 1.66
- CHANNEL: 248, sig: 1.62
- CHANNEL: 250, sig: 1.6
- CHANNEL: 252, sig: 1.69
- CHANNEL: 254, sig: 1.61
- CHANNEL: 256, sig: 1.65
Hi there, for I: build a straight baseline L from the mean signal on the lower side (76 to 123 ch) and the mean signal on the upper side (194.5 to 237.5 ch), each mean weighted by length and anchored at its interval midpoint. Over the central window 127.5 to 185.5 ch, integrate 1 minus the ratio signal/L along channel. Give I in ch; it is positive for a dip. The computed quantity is 4.0 ch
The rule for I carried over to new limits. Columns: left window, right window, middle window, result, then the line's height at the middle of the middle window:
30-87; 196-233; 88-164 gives 1.6 ch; 2.39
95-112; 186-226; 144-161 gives 1.4 ch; 2.38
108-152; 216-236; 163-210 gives -3.5 ch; 2.12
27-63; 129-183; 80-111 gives -1.7 ch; 2.35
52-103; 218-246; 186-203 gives -3.3 ch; 2.04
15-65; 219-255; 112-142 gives -2.0 ch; 2.2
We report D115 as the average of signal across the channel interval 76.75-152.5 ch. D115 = 2.39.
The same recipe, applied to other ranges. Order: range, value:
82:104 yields 2.5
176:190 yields 2.23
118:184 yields 2.2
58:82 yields 2.59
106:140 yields 2.36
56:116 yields 2.52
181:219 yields 2.32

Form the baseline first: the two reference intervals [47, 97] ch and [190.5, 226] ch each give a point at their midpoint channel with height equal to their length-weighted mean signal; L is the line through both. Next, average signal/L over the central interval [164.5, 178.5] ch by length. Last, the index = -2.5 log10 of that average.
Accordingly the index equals 0.12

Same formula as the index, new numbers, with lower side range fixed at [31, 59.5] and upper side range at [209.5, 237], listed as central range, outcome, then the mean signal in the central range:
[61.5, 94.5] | -0.06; 2.56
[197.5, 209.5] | -0.15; 2.39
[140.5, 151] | 0.03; 2.18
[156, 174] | 0.04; 2.1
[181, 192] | -0.09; 2.31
